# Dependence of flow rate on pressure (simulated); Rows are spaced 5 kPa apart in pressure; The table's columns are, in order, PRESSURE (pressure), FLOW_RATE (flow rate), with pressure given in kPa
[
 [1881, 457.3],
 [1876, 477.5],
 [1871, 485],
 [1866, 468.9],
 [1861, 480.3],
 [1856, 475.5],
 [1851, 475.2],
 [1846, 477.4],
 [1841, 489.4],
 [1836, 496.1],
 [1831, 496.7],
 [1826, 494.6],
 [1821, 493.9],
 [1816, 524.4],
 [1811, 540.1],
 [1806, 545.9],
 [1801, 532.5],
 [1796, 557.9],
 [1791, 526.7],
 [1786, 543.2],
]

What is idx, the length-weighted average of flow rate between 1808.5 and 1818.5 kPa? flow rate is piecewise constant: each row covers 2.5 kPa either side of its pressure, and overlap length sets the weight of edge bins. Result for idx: 532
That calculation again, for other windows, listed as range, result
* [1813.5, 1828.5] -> 504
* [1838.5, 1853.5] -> 481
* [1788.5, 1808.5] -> 541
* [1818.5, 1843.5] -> 494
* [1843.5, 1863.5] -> 477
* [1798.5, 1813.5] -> 540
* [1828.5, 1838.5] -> 496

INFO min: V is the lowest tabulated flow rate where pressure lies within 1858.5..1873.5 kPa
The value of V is 468.9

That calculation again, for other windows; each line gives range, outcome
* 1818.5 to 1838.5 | 493.9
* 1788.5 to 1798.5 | 526.7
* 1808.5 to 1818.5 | 524.4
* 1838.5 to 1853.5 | 475.2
